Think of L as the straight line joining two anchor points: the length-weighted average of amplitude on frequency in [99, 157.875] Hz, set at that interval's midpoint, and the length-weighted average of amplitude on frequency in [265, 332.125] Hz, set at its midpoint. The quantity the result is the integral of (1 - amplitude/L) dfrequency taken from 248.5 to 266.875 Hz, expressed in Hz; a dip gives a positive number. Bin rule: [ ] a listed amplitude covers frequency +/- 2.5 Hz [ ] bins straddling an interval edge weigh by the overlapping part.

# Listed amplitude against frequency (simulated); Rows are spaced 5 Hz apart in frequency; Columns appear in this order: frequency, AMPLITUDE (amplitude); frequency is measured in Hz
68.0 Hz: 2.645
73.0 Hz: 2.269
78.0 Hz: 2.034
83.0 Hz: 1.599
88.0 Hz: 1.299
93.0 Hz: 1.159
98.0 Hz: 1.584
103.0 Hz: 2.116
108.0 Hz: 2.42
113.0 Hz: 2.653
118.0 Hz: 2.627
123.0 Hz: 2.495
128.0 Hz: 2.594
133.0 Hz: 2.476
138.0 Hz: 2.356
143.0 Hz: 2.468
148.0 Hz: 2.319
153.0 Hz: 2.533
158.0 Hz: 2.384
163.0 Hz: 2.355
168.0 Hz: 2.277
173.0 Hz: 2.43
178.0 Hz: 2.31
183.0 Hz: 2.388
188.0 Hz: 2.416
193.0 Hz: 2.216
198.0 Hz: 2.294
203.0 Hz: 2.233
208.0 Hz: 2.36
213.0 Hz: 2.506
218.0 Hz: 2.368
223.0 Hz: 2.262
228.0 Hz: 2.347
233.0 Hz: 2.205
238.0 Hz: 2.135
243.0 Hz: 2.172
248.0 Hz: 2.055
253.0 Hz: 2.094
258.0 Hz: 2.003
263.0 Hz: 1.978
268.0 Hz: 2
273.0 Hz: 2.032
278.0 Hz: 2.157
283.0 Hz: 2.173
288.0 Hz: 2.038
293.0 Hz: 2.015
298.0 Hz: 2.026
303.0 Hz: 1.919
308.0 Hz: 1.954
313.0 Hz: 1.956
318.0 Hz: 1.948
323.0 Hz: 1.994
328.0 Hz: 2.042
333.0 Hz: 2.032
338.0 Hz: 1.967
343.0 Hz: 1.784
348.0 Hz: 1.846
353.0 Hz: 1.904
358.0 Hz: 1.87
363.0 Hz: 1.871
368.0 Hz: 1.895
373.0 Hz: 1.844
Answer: 0.8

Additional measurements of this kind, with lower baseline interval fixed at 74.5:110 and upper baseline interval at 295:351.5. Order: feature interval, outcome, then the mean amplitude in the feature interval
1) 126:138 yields -4.8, 2.5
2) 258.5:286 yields -2.2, 2.06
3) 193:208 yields -3.5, 2.27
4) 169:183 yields -4.2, 2.36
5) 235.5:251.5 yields -2.0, 2.12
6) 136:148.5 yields -4.2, 2.39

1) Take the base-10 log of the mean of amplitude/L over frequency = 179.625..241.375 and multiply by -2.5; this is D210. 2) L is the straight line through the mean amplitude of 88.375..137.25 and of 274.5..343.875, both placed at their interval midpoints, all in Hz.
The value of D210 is -0.10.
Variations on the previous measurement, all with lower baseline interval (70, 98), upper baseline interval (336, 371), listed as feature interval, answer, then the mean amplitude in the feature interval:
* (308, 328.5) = -0.07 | 1.98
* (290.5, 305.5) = -0.09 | 1.99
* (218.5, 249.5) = -0.23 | 2.21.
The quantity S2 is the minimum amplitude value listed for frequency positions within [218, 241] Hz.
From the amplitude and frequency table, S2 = 2.135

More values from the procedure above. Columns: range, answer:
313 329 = 1.948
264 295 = 2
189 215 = 2.216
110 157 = 2.319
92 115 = 1.159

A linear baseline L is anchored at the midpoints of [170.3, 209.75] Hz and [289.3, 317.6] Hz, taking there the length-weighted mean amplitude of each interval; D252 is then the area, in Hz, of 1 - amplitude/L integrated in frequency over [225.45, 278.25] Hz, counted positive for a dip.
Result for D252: 0.79 Hz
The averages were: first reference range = 2.33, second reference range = 1.97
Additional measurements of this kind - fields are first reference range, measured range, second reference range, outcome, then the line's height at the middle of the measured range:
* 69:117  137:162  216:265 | -4.7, 2.03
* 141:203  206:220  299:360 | -1.0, 2.25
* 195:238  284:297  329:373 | 0.3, 2.08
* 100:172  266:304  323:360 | 0.2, 2.06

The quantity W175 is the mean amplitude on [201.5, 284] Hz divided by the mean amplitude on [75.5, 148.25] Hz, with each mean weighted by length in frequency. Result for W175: 1.0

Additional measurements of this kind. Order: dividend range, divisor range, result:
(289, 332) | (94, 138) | 0.85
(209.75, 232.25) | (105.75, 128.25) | 0.92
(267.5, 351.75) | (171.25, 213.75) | 0.85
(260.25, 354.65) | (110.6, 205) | 0.82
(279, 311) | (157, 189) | 0.86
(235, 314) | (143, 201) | 0.87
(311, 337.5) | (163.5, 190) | 0.84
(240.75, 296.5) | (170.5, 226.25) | 0.88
